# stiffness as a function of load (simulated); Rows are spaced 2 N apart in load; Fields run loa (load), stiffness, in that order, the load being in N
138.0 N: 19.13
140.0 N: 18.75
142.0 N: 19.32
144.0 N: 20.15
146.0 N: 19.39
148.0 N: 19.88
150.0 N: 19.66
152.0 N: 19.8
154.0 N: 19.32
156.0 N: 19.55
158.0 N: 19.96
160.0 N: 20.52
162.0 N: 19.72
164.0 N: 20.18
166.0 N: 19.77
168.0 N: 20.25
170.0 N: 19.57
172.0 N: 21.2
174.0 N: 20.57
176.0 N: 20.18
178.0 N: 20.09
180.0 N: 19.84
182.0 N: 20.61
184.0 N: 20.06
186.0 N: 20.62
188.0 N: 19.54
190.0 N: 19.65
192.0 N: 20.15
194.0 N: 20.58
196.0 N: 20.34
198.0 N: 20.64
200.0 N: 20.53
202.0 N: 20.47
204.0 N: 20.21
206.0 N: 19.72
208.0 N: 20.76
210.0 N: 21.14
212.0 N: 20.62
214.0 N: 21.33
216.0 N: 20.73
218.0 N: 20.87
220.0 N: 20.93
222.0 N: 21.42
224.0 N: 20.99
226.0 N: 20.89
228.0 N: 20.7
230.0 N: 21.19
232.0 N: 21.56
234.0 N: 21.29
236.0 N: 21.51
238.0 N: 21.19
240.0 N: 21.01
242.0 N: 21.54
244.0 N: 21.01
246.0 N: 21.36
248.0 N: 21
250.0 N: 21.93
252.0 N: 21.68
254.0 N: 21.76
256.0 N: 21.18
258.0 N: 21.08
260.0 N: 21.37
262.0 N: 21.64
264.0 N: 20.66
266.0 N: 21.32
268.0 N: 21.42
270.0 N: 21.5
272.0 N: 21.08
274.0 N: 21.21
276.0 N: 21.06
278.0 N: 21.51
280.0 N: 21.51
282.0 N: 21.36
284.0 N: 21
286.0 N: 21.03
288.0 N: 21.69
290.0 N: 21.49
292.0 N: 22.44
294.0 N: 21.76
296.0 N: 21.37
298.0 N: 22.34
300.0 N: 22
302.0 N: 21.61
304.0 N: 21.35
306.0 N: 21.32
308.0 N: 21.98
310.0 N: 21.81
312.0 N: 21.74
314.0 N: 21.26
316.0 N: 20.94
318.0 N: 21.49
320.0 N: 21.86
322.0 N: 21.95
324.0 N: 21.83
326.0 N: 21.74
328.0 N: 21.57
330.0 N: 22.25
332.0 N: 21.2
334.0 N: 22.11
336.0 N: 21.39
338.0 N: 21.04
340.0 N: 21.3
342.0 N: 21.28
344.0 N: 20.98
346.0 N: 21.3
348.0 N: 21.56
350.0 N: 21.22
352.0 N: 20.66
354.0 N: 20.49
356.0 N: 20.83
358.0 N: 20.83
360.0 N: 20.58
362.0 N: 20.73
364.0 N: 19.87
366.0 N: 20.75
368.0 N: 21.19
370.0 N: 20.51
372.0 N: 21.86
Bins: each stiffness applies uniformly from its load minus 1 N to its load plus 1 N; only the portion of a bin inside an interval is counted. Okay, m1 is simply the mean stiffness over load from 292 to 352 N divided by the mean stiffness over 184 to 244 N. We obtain 1.04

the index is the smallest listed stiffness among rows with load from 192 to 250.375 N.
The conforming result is 19.72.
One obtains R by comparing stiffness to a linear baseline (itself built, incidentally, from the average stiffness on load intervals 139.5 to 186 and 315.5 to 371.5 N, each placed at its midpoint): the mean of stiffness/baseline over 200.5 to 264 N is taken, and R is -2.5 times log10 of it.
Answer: -0.03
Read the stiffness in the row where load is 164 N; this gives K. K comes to 20.18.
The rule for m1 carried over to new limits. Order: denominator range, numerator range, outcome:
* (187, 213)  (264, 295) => 1.05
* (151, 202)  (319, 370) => 1.05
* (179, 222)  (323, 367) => 1.03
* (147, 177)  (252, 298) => 1.07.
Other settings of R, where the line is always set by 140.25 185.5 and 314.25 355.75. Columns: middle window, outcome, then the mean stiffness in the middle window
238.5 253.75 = -0.04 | 21.4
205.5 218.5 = -0.02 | 20.8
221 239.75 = -0.03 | 21.2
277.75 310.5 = -0.03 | 21.6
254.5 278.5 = -0.02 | 21.3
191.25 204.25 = -0.01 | 20.4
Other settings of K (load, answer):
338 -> 21.04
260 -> 21.37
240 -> 21.01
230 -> 21.19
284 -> 21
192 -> 20.15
